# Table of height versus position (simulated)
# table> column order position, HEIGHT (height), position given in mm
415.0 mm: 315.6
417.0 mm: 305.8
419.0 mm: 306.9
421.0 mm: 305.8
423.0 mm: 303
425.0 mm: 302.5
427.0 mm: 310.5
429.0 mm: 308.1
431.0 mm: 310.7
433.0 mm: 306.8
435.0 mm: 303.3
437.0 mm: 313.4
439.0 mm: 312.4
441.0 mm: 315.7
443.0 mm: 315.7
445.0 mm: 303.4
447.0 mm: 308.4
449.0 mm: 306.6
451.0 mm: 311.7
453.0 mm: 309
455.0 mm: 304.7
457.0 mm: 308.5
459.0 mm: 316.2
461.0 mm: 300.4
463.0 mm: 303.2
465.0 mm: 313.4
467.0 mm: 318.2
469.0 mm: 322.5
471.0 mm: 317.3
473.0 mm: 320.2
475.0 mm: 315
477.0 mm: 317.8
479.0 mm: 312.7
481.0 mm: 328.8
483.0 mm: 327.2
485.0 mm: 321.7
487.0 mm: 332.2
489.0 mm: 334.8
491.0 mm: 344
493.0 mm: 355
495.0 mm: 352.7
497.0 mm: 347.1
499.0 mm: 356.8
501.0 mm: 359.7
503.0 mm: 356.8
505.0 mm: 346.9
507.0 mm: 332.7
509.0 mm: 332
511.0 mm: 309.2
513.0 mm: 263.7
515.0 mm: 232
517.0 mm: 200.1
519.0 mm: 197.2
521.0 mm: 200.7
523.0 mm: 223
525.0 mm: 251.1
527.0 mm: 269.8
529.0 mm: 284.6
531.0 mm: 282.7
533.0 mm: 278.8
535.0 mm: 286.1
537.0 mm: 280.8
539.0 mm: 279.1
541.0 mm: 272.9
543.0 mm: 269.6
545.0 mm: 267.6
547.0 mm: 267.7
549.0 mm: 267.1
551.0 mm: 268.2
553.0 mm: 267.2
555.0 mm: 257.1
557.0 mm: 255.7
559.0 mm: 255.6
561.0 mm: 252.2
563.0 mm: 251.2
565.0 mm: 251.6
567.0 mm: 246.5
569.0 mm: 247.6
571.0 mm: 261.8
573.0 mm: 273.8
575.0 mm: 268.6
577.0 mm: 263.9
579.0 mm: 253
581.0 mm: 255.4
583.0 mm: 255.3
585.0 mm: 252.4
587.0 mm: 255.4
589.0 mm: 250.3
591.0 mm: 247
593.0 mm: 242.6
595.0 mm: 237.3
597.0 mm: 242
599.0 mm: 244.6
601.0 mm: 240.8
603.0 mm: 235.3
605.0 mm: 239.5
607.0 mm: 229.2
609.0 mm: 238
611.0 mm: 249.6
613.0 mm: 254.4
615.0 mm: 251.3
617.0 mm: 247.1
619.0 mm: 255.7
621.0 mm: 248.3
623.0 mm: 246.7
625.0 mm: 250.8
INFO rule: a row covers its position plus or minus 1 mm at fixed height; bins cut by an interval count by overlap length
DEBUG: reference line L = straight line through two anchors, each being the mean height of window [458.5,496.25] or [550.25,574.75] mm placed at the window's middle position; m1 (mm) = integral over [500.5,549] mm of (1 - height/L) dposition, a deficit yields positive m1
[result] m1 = 1.9 mm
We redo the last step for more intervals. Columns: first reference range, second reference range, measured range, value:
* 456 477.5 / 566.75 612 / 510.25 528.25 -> 3.0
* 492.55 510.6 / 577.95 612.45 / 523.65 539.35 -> 2.0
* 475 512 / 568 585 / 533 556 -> 1.4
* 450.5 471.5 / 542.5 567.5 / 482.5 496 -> -2.0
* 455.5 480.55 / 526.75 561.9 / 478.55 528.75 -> -1.5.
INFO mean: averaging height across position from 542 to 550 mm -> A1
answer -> 268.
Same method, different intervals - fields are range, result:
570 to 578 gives 267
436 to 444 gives 314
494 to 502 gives 354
